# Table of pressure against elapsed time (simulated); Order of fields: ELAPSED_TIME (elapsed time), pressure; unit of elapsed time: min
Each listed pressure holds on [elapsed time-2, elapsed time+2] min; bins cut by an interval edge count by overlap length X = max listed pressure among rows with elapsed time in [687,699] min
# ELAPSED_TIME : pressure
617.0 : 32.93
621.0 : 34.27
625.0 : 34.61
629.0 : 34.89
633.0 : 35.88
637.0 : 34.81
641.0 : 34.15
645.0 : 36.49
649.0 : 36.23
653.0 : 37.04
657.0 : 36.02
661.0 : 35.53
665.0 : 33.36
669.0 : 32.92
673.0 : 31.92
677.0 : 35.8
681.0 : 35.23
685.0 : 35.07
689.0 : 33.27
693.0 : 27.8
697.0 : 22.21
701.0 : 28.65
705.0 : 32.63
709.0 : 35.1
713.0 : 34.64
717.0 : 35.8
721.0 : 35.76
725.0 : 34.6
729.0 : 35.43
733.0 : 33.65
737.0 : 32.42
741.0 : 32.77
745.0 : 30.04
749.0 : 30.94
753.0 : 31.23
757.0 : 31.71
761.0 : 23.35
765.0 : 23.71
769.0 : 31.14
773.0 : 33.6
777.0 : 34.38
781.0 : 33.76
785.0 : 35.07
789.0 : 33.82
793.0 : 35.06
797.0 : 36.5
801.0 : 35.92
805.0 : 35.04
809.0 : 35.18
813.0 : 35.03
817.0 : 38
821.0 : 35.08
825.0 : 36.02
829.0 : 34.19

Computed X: 33.27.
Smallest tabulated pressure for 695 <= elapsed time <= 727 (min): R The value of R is 22.21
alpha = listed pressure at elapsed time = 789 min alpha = 33.82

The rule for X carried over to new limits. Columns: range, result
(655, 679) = 36.02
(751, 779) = 34.38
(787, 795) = 35.06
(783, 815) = 36.5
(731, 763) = 33.65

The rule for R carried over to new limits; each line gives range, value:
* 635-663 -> 34.15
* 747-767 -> 23.35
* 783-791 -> 33.82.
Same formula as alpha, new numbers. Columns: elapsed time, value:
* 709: 35.1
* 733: 33.65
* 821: 35.08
